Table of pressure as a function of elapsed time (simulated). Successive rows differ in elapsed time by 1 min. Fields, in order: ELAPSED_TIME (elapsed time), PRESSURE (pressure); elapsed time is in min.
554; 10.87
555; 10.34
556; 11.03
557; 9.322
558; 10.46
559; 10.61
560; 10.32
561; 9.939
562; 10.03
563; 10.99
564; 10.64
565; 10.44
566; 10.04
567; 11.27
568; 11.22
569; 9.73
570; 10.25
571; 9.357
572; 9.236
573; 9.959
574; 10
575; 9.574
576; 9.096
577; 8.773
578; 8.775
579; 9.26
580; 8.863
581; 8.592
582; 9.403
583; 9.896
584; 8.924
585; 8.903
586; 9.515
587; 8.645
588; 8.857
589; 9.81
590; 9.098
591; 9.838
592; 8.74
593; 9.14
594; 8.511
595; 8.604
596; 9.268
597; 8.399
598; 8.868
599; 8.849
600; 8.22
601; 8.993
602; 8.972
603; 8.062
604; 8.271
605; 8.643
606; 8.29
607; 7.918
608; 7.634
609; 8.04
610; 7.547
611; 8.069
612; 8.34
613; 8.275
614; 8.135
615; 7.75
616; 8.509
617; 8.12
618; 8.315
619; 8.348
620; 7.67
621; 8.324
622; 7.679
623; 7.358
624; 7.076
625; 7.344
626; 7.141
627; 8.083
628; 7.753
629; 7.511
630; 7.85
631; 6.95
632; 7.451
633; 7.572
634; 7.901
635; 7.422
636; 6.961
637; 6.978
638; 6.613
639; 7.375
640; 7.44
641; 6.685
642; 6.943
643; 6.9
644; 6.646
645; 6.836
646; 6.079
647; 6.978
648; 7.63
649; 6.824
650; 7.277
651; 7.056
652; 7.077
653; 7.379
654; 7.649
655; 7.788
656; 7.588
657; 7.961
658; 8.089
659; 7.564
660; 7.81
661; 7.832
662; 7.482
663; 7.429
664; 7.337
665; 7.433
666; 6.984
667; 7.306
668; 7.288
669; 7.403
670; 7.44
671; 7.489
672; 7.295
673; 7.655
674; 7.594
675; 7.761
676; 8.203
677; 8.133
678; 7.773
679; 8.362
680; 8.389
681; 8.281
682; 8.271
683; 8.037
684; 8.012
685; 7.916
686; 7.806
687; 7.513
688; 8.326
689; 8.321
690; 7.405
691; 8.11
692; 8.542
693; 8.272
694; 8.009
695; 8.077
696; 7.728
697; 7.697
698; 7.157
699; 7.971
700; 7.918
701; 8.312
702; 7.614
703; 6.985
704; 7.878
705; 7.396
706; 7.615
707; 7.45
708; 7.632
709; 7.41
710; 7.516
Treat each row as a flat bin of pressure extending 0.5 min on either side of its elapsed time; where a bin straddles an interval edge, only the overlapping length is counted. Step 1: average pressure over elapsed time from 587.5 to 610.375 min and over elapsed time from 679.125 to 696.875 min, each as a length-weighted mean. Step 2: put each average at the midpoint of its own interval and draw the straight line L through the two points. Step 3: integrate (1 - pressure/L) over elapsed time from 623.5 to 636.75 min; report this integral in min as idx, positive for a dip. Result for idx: 1.54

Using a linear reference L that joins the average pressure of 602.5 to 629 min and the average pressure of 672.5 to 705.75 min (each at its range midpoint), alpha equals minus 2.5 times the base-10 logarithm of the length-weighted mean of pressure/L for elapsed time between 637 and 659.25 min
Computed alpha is 0.11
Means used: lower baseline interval 7.94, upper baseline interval 7.92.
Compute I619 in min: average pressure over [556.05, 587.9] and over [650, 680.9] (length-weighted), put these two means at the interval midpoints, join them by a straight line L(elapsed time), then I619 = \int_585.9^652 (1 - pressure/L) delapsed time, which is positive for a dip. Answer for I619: 6.01 min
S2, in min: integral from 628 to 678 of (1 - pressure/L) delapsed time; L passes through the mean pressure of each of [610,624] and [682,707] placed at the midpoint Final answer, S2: 3.6 min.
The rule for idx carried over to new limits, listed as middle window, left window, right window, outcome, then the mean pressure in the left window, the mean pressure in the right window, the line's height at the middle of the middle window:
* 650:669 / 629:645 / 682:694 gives 0.2 min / 7.18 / 8.03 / 7.56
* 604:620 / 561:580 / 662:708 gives 1.8 min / 9.9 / 7.77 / 9.13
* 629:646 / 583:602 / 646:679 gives 1.9 min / 8.98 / 7.51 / 8.03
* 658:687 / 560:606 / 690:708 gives 1.5 min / 9.34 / 7.79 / 8.15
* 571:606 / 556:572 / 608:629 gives 0.7 min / 10.3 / 7.88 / 9.21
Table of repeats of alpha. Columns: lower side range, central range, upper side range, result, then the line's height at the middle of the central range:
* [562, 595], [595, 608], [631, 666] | 0.03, 8.8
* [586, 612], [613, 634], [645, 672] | 0.05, 8.11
